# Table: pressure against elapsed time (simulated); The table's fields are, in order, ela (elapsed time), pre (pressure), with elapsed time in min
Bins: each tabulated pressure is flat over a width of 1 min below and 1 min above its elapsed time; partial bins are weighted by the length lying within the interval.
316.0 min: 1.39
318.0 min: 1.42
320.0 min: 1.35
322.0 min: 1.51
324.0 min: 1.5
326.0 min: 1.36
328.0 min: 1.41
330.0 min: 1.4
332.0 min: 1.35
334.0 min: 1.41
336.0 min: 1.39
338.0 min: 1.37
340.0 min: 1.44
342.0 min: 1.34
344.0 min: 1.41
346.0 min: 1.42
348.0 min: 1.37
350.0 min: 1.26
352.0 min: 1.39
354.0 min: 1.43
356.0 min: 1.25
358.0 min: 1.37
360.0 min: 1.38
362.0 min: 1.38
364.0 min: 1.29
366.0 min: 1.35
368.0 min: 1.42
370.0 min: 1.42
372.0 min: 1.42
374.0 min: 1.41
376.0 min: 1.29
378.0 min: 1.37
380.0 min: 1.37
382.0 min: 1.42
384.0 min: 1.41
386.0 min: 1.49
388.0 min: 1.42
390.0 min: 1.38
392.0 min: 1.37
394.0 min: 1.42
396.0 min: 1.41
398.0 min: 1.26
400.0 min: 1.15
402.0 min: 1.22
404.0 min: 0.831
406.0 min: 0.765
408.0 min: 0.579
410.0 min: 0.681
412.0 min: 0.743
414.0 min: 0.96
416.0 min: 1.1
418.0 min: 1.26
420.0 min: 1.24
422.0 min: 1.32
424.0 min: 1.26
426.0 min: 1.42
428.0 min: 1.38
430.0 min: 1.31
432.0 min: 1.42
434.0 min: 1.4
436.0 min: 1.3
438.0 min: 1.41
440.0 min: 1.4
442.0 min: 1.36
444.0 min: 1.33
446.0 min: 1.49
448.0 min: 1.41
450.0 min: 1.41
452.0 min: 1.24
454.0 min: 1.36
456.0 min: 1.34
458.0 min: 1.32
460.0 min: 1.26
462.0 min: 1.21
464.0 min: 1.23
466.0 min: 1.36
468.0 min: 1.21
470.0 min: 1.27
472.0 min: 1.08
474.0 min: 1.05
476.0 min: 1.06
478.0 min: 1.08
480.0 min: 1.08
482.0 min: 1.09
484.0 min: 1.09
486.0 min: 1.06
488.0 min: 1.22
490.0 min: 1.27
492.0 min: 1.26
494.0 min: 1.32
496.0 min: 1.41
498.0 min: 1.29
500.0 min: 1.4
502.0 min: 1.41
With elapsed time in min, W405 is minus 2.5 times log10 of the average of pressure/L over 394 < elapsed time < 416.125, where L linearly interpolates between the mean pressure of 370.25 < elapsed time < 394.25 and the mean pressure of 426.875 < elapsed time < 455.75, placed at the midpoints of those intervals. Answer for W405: 0.37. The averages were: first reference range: 1.4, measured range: 0.988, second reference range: 1.37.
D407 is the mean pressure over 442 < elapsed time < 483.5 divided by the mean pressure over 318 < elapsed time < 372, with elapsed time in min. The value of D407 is 0.90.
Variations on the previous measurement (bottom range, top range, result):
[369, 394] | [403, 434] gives 0.78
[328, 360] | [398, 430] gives 0.78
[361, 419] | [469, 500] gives 0.96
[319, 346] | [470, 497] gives 0.83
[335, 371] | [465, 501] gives 0.88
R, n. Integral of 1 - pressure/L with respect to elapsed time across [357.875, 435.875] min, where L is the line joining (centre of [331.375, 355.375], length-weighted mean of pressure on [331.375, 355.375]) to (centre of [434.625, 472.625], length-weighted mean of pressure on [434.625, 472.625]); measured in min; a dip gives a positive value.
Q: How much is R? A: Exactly 5.4 min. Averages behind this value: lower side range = 1.38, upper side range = 1.32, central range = 1.26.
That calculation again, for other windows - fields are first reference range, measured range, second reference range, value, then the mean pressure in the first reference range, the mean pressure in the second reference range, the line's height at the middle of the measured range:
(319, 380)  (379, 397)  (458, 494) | -1.2 min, 1.38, 1.18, 1.32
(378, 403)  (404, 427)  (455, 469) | 5.3 min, 1.36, 1.28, 1.33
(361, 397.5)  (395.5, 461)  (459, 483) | 2.2 min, 1.39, 1.17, 1.27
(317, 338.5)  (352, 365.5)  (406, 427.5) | -0.7 min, 1.41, 1.05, 1.28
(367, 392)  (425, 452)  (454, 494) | -2.4 min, 1.4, 1.19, 1.27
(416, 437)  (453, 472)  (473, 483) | -2.1 min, 1.32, 1.07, 1.15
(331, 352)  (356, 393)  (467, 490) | -1.9 min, 1.38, 1.12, 1.32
